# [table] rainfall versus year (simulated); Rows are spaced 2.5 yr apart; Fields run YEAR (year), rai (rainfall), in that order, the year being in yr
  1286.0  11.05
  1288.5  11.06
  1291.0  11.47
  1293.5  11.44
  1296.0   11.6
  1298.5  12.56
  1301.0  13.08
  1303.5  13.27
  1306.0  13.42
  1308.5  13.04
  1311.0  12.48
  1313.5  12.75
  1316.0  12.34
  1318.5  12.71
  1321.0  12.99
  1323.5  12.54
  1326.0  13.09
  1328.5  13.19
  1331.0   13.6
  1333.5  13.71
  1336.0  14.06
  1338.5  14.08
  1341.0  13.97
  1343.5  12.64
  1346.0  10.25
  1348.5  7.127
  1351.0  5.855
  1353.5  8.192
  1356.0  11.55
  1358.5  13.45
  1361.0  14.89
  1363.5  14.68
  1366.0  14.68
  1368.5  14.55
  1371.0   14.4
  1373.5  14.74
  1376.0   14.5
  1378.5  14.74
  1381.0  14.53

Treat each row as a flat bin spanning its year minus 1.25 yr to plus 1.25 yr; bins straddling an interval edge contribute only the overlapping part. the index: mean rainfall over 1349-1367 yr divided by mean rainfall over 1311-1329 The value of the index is 0.9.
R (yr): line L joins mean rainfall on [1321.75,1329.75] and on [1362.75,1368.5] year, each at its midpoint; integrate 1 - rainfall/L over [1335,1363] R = 4.8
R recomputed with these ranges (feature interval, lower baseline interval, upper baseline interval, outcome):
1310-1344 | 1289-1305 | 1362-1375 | 0.1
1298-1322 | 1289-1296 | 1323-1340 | -1.0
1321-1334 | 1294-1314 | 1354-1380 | 0.0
